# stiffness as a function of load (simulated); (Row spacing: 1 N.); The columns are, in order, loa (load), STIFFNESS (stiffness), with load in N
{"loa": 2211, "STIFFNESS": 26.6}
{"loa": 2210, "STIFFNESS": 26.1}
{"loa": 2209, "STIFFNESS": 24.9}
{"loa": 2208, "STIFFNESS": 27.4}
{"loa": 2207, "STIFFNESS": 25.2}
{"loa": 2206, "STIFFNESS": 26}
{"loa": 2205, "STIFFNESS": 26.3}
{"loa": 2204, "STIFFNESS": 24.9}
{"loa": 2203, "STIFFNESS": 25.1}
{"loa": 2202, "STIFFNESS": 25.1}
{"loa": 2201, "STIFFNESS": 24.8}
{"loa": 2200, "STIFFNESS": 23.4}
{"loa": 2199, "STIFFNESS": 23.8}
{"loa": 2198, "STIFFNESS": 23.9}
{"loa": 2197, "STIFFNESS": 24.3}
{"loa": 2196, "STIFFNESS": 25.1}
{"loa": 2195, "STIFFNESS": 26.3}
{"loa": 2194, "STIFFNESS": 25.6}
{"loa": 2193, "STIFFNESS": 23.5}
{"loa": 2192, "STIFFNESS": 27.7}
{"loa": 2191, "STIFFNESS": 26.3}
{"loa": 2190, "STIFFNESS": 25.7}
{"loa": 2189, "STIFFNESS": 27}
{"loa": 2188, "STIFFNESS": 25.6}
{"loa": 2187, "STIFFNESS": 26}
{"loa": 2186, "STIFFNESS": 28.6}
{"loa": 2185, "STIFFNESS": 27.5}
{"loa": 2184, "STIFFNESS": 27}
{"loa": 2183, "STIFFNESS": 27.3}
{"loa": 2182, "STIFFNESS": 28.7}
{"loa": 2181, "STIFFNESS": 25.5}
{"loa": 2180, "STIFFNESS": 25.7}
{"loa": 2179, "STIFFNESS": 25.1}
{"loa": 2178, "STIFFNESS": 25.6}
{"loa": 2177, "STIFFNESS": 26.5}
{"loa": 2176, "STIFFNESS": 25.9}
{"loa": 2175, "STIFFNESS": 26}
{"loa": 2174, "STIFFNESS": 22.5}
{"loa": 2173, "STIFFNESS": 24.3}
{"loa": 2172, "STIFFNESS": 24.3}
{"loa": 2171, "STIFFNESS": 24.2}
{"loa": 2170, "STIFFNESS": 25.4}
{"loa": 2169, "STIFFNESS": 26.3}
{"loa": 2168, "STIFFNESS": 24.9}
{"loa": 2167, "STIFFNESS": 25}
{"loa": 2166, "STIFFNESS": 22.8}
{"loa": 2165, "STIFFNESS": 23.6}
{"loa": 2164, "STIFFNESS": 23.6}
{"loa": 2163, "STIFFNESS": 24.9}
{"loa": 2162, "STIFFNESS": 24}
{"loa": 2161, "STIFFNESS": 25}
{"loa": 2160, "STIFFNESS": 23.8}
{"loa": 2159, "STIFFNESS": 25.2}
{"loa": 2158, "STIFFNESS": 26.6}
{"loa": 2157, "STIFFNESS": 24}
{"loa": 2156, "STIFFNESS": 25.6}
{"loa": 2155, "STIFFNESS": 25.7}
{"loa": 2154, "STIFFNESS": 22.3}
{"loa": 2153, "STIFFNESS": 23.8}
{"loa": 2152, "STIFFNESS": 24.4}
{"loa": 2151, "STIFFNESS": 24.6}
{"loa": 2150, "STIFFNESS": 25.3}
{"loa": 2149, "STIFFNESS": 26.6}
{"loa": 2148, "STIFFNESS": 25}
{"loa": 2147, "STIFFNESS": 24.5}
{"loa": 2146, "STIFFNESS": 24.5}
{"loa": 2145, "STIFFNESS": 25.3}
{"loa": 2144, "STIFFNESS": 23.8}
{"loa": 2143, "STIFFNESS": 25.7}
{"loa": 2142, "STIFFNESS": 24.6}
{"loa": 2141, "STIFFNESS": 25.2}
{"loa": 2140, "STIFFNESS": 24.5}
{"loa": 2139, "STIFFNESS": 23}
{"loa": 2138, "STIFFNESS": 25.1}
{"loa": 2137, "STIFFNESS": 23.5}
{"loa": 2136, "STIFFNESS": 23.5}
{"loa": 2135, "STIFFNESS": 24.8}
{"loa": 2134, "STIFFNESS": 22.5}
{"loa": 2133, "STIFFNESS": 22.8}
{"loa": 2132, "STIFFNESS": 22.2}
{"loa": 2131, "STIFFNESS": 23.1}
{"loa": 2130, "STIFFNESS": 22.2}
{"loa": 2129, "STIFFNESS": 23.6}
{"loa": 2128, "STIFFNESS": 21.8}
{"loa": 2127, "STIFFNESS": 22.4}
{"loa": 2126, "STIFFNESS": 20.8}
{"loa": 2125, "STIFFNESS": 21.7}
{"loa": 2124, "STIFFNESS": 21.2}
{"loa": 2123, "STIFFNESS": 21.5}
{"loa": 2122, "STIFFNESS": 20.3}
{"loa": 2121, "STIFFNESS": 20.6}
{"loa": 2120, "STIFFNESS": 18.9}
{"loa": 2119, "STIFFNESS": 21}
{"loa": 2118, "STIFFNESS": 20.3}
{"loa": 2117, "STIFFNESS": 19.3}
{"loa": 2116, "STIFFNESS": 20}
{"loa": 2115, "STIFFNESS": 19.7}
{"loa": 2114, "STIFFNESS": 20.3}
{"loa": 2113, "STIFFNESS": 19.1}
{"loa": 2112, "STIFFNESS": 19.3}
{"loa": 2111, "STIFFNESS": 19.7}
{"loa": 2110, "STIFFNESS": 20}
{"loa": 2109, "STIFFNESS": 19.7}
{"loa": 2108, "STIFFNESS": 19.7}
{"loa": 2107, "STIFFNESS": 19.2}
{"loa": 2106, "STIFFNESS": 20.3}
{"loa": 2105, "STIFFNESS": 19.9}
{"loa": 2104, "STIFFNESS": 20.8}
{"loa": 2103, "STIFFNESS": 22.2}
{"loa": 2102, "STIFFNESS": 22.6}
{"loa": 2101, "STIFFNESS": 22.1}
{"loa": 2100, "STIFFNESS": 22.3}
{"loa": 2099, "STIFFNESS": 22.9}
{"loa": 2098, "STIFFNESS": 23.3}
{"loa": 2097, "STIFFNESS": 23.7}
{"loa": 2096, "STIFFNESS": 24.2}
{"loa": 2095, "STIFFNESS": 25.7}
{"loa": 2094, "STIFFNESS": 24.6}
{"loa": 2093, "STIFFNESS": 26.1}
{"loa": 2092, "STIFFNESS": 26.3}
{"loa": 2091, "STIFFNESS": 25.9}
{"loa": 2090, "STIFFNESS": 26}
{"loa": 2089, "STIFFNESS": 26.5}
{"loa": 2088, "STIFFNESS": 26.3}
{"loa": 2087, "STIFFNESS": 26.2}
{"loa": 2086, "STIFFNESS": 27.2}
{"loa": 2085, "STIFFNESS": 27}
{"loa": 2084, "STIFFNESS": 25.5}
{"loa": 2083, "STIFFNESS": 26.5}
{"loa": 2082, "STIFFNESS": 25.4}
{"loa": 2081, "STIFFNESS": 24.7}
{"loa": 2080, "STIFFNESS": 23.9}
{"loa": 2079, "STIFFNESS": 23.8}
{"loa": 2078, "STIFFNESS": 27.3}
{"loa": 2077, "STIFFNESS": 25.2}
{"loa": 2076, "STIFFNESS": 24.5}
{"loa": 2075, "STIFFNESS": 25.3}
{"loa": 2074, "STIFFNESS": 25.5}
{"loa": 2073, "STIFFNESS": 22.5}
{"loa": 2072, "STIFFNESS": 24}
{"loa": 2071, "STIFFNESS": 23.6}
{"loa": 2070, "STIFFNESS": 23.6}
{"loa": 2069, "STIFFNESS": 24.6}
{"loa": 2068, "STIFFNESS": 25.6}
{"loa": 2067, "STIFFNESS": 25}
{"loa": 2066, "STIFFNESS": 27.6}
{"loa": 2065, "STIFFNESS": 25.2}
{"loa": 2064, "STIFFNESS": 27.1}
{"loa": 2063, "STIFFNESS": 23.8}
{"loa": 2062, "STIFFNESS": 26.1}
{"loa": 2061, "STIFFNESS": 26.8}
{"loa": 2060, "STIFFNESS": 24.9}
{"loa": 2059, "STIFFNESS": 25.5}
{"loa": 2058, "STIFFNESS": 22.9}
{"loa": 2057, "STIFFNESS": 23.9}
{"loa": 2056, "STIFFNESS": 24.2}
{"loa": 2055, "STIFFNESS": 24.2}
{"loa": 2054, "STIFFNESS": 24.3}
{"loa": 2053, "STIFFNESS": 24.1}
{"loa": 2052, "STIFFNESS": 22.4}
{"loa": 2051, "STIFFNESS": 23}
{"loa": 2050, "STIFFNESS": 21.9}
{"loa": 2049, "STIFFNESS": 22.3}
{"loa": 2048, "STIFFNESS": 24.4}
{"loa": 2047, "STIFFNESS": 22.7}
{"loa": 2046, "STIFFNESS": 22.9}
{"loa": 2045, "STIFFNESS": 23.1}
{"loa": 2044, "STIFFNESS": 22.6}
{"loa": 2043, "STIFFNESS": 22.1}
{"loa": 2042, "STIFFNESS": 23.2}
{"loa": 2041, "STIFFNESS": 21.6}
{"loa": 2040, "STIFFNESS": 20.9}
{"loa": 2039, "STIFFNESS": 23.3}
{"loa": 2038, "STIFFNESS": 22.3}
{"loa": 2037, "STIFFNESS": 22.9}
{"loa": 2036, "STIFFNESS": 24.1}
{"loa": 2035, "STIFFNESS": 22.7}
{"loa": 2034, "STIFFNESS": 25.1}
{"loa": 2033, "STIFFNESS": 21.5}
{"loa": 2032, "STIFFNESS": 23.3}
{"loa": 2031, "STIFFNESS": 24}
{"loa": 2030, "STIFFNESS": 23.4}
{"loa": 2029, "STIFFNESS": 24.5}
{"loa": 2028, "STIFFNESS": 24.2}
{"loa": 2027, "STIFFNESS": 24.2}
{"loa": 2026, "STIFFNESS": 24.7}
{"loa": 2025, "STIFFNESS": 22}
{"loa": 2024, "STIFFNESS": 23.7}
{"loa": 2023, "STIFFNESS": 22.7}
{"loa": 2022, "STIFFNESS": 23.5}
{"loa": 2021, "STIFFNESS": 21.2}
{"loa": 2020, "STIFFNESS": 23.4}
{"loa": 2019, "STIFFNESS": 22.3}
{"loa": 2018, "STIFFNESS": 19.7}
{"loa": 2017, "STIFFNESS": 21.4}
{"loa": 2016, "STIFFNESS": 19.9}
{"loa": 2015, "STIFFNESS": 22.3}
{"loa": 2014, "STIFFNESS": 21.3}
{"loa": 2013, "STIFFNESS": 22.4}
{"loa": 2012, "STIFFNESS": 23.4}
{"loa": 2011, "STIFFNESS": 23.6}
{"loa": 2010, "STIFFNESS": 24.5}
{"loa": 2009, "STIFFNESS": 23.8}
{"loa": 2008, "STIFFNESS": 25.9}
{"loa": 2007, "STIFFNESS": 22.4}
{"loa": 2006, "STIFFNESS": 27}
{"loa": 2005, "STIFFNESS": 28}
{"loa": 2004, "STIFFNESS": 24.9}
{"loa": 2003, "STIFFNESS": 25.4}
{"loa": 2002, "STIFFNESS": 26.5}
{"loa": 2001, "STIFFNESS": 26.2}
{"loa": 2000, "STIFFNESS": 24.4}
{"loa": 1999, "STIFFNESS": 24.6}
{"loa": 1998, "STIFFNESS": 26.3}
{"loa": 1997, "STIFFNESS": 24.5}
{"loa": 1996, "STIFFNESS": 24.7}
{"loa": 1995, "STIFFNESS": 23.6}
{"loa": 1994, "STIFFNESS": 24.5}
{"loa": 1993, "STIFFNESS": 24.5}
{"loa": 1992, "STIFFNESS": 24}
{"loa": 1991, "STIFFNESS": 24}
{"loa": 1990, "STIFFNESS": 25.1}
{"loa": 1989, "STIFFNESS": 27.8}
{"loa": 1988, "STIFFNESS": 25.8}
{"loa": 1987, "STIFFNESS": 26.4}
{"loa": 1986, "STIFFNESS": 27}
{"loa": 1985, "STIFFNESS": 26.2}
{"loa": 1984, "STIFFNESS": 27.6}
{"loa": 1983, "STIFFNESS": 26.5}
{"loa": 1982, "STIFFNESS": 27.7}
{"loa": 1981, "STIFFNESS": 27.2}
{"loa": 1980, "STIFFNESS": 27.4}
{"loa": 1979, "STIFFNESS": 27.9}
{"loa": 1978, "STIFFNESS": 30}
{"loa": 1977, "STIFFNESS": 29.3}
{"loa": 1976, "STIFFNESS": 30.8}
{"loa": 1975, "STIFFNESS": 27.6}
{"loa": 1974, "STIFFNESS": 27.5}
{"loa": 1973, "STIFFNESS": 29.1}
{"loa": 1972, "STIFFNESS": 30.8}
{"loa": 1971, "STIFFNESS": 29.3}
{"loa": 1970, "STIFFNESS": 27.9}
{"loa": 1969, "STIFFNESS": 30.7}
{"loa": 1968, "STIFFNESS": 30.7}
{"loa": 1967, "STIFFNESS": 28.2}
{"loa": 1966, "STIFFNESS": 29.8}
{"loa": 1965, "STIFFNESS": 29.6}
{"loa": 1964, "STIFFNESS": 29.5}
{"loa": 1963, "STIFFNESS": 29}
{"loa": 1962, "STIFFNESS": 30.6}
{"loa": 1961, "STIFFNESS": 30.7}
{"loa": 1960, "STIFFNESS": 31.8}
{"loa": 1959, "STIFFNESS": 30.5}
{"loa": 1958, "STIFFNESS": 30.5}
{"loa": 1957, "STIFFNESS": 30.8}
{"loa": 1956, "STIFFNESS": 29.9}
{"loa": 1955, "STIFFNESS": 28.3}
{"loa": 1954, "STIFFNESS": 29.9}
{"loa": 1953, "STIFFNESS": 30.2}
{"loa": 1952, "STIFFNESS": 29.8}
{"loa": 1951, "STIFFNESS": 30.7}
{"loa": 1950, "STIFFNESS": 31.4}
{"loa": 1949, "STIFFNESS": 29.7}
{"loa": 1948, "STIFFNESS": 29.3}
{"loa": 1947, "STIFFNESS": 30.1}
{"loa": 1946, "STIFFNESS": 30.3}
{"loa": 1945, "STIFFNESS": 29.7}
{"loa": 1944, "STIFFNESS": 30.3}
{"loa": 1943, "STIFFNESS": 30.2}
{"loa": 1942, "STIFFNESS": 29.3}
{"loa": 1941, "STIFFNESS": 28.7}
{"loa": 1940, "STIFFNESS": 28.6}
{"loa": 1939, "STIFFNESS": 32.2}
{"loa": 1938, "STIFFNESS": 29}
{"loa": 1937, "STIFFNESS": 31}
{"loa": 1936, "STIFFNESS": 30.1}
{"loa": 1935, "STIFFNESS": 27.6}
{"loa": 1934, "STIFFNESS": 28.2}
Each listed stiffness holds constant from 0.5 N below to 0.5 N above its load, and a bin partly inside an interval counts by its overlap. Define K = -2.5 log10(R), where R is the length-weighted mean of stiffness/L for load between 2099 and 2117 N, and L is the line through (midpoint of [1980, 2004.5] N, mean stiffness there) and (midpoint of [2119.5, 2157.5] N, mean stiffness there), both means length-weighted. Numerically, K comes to 0.17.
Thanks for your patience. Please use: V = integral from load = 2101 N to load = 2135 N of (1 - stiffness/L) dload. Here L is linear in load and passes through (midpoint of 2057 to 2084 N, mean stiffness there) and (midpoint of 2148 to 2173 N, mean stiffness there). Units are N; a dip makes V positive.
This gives 5.3 N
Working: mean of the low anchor 25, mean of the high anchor 24.7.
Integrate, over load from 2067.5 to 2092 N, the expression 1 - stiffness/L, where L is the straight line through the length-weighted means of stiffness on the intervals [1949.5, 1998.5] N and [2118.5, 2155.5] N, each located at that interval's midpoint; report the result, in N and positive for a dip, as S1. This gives -0.3 N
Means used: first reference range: 28.2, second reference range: 23.3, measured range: 25.3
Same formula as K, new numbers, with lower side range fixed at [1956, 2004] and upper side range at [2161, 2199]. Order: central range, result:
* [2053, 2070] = 0.072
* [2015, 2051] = 0.187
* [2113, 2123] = 0.286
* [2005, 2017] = 0.167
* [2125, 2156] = 0.086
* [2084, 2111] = 0.127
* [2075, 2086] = 0.045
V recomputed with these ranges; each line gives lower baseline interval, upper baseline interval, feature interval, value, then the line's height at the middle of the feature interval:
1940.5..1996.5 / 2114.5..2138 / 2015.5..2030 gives 1.9 N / 26.2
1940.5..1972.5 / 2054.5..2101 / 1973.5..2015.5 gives 4.0 N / 28.4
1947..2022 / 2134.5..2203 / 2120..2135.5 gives 2.1 N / 25.5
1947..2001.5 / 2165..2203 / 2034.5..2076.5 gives 5.0 N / 27.1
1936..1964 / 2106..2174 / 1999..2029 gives 4.4 N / 27.7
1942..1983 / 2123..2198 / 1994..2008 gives 1.6 N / 28.6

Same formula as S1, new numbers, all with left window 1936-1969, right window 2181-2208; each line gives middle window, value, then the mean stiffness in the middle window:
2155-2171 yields 0.99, 24.7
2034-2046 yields 2.43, 22.7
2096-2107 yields 2.19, 22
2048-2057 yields 1.56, 23.4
